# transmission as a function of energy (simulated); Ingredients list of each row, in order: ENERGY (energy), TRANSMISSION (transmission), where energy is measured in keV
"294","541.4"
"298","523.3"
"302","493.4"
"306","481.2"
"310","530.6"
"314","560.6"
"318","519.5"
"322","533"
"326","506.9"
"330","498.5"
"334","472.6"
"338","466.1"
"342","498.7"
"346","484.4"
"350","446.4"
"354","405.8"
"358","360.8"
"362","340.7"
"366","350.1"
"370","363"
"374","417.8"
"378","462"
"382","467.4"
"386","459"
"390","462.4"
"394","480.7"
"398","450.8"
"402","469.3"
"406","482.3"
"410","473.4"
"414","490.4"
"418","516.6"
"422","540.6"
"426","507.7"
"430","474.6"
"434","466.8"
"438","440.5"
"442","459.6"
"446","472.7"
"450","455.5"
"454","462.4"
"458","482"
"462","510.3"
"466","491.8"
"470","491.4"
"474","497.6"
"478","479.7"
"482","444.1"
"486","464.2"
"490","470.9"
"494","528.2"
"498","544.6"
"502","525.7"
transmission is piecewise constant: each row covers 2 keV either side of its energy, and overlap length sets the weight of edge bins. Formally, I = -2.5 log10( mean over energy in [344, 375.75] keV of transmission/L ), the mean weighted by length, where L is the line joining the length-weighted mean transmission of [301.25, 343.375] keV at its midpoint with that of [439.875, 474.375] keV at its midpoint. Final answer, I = 0.251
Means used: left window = 506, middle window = 396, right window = 479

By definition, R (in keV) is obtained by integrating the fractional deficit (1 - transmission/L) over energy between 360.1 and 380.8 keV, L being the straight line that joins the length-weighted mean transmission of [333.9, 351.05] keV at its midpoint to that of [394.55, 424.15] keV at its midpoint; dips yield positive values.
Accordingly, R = 3.9 keV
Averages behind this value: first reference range 475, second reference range 489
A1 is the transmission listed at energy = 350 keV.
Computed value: 446.4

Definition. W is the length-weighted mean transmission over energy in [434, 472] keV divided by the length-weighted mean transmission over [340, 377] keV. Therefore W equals 1.2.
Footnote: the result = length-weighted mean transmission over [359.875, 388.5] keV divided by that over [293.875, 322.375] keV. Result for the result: 0.79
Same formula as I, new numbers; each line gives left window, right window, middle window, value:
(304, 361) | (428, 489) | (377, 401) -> 0.03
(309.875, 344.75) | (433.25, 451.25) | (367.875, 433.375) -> 0.01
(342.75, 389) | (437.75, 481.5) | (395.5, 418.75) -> -0.08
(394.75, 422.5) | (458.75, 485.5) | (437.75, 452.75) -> 0.06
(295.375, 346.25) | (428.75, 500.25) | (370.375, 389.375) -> 0.12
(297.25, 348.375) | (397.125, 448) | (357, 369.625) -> 0.37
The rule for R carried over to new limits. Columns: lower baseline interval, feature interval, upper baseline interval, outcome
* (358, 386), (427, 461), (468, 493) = -1.17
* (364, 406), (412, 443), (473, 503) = -1.75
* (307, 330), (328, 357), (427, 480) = 2.97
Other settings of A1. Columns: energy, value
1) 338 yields 466.1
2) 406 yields 482.3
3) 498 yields 544.6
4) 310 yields 530.6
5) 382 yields 467.4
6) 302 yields 493.4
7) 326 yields 506.9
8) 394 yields 480.7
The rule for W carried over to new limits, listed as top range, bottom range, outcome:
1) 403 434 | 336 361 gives 1.13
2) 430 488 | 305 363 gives 0.99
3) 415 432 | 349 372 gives 1.36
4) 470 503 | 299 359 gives 1.01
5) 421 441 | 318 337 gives 0.96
